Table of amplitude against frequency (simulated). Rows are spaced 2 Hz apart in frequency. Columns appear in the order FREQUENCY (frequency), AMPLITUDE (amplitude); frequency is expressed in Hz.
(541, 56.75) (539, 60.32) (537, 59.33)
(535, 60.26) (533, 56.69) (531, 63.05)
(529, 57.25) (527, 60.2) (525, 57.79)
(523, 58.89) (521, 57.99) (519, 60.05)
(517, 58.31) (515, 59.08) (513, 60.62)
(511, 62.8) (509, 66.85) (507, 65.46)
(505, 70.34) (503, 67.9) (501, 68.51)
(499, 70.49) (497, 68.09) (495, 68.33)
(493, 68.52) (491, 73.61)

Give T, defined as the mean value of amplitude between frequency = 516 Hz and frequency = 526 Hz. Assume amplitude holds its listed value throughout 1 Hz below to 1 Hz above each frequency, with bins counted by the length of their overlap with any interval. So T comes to 58.6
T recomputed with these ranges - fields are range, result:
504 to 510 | 67.5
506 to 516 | 63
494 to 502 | 68.9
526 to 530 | 58.7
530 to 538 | 59.8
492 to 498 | 68.3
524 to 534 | 59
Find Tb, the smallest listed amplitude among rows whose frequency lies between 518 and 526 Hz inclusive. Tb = 57.79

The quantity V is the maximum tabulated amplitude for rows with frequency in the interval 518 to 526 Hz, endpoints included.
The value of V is 60.05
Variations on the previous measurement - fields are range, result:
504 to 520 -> 70.34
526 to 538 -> 63.05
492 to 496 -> 68.52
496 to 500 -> 70.49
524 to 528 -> 60.2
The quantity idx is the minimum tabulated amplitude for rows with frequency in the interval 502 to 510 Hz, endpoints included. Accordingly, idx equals 65.46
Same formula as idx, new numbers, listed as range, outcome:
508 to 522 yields 57.99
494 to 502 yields 68.09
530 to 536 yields 56.69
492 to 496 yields 68.33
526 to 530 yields 57.25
